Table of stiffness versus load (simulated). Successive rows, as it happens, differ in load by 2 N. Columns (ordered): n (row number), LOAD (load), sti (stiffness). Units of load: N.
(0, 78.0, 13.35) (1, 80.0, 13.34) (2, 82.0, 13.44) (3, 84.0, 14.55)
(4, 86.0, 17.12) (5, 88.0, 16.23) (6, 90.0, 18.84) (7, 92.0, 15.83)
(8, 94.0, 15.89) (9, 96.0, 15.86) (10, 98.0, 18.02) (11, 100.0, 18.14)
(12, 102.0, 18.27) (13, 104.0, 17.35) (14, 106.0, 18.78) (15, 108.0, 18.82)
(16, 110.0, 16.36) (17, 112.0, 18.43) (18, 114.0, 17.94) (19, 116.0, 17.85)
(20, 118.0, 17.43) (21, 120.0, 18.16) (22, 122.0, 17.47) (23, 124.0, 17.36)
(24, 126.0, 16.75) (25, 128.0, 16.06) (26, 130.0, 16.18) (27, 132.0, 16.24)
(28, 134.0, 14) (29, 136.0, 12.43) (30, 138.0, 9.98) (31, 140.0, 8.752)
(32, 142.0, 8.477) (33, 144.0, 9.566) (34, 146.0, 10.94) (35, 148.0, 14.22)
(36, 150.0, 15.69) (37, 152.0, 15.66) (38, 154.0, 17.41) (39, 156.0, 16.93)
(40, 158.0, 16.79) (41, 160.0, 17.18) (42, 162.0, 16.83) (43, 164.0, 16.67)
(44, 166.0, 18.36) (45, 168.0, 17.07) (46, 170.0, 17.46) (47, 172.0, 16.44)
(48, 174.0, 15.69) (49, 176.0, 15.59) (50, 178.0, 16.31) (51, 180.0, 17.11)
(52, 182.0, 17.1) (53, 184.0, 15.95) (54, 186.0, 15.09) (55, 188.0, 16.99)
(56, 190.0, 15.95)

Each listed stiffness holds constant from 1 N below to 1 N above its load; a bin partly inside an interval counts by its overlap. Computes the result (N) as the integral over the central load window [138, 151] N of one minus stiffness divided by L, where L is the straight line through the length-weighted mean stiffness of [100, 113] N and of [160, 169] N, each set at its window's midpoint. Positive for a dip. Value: 4.7 N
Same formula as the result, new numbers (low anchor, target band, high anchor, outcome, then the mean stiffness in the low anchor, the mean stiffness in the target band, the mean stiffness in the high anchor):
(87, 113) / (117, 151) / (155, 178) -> 6.0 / 17.4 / 14.1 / 16.8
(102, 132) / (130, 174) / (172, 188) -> 5.4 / 17.5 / 14.7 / 16.2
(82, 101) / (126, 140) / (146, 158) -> 1.7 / 16.5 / 13.9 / 15.6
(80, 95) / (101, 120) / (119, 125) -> -1.0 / 15.8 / 17.9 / 17.7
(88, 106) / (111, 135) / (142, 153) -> -3.2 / 17.3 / 17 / 12.8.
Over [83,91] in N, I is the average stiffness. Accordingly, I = 16.7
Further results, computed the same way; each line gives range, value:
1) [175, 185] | 16.4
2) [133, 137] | 13.2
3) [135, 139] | 11.2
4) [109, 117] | 17.6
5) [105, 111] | 18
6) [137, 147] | 9.54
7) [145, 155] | 14.8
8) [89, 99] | 16.9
